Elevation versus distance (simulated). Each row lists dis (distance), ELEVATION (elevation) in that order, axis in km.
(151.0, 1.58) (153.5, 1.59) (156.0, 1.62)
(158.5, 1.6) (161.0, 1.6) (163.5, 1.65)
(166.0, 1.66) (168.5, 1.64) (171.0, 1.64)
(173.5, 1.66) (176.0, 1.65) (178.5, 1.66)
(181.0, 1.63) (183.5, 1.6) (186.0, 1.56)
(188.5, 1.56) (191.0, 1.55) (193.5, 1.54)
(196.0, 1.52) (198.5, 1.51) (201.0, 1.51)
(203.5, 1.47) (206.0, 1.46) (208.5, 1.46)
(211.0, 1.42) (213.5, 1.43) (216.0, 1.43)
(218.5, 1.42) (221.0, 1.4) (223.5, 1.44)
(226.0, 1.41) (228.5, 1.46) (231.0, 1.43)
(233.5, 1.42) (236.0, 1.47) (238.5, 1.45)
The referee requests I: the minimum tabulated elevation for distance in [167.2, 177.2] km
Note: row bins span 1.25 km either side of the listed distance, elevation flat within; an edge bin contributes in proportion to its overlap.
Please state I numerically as 1.64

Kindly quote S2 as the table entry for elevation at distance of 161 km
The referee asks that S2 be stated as 1.6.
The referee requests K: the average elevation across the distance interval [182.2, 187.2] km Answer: 1.58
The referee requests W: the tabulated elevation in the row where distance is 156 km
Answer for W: 1.62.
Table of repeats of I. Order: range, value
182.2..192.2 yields 1.55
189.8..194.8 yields 1.54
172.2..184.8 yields 1.6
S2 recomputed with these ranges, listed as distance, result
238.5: 1.45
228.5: 1.46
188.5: 1.56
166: 1.66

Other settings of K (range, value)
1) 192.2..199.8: 1.52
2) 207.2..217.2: 1.44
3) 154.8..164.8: 1.62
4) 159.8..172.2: 1.64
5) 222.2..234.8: 1.43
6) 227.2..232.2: 1.44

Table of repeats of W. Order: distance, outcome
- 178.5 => 1.66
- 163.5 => 1.65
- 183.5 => 1.6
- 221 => 1.4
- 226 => 1.41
